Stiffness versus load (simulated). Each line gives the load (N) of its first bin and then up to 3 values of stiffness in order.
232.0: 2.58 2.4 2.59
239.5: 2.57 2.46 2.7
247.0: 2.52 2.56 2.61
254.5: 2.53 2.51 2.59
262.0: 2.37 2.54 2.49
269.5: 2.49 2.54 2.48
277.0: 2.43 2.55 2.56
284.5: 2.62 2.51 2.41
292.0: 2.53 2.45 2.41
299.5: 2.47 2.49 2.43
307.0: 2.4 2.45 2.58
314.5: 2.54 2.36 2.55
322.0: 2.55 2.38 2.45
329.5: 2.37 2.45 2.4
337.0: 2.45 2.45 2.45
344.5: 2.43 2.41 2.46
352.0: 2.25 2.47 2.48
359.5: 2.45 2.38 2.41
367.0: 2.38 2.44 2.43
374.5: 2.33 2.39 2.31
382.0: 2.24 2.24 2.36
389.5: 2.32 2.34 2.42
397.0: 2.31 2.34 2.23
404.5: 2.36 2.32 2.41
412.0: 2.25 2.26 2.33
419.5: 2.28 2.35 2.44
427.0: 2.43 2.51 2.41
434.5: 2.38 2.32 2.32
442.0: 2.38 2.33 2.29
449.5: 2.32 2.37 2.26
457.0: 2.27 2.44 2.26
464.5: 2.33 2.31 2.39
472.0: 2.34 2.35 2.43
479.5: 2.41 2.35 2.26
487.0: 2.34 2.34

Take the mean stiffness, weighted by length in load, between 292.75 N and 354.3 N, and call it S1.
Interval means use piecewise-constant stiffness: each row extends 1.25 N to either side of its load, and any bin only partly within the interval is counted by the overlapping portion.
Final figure 2.44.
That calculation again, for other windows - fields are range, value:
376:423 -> 2.32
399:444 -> 2.35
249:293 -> 2.52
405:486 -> 2.35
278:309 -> 2.48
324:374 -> 2.42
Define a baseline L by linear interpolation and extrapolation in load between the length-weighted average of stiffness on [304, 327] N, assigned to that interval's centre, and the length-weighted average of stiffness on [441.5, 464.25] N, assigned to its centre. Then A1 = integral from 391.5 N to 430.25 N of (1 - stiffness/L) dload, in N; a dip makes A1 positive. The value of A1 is 0.3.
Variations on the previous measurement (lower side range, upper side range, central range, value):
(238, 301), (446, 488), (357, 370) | 0.1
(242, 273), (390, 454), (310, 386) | 0.5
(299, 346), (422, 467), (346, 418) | 1.5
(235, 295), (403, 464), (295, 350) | 0.3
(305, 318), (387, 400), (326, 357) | 0.0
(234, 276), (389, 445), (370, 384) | 0.3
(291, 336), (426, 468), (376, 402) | 0.8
